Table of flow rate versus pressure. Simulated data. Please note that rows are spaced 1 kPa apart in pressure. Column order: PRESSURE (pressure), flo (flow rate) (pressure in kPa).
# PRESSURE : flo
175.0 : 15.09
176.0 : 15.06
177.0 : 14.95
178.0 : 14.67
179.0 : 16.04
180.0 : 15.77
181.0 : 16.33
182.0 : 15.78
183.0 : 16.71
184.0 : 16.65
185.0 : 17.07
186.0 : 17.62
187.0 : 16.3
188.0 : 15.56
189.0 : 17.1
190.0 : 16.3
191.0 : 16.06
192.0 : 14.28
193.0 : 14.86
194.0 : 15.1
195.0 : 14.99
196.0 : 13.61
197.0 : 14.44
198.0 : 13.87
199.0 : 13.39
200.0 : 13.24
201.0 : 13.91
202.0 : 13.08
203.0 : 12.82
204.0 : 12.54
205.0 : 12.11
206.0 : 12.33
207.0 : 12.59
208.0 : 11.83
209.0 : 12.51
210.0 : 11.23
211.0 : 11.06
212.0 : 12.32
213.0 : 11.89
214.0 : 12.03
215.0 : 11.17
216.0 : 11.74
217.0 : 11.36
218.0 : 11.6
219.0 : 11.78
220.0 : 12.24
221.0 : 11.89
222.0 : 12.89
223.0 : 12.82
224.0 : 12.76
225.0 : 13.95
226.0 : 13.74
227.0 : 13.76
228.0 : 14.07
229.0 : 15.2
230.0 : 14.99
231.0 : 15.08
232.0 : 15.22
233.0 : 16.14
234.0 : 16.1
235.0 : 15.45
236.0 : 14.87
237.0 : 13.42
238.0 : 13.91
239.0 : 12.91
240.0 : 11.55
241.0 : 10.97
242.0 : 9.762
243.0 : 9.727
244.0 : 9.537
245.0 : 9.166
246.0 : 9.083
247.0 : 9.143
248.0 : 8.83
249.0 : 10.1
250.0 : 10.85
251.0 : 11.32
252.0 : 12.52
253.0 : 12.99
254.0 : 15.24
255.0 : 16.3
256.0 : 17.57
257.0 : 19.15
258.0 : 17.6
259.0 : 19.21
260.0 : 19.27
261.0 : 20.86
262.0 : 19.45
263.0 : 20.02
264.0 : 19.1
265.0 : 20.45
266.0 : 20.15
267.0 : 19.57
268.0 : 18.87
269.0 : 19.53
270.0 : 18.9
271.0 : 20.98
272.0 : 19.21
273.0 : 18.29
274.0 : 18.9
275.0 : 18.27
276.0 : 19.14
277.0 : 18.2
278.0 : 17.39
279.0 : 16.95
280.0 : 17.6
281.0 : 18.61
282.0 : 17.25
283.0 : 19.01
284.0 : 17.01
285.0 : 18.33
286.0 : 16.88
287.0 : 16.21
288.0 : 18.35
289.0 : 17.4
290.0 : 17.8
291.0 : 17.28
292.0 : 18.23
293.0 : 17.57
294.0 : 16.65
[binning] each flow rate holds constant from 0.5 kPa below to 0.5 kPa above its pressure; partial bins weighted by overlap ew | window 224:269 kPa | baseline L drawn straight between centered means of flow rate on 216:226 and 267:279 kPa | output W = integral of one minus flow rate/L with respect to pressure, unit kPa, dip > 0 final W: 2.40 kPa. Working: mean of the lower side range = 12.4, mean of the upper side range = 18.8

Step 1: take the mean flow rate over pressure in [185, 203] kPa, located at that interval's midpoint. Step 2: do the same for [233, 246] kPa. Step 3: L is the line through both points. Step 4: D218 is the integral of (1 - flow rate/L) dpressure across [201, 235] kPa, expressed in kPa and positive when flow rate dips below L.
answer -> 1.2 kPa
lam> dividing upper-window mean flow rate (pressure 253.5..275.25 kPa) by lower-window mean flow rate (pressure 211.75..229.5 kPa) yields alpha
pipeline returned 1.50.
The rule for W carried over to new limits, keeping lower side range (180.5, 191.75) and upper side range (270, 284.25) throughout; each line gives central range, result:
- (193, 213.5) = 4.7 kPa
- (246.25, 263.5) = 2.6 kPa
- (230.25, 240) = 1.6 kPa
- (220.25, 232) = 2.4 kPa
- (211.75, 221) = 2.9 kPa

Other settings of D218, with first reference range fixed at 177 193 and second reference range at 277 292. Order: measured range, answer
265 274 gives -1.1 kPa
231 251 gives 5.8 kPa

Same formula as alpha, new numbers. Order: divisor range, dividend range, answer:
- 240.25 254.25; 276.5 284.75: 1.68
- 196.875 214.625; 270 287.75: 1.44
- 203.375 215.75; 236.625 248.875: 0.89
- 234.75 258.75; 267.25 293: 1.44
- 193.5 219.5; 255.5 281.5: 1.50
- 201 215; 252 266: 1.48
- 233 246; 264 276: 1.57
